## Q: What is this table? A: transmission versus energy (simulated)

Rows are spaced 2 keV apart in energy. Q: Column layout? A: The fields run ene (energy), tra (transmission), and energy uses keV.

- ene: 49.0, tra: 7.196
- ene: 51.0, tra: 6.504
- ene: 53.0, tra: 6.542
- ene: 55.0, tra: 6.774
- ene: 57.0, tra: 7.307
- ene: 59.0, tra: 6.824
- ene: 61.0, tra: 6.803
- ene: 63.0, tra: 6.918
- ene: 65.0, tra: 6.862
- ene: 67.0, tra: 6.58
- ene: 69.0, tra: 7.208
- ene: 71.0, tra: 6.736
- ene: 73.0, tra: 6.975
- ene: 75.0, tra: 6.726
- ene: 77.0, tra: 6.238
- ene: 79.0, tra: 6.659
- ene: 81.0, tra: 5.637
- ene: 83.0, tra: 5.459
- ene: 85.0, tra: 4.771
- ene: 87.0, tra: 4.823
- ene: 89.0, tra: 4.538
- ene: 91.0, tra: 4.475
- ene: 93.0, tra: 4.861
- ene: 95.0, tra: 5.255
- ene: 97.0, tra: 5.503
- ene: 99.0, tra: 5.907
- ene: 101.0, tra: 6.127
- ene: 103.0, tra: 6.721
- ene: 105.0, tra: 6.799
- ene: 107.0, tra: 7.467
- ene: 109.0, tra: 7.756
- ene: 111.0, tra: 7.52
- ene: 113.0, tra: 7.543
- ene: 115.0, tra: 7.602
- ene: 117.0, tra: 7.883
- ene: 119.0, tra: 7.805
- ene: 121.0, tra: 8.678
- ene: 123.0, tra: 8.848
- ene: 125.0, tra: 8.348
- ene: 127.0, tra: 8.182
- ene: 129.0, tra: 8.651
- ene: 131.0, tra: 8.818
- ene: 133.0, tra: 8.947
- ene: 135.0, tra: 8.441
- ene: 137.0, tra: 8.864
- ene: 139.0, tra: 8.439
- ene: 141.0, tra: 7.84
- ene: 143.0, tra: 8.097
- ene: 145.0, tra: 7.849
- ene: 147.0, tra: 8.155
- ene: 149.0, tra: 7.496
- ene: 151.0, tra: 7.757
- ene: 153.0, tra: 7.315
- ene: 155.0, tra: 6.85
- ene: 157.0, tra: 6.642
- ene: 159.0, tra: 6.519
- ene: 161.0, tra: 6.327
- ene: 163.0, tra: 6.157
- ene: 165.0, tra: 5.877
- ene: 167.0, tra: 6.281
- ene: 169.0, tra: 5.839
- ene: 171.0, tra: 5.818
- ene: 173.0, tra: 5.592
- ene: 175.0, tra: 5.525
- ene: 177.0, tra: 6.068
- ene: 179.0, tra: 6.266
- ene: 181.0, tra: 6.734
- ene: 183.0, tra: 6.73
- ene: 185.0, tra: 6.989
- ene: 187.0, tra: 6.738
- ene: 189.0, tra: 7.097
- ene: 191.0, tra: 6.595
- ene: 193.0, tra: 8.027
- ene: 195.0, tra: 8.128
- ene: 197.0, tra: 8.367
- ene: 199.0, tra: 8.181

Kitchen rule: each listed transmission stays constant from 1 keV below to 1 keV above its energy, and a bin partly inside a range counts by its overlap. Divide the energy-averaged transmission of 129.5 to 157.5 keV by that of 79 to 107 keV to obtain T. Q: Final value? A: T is 1.4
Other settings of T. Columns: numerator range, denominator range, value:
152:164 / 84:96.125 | 1.38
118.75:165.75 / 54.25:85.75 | 1.19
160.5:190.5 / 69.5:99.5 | 1.11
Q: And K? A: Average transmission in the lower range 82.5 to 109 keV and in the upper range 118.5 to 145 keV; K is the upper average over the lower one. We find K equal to 1.49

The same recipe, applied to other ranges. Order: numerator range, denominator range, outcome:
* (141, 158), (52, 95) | 1.22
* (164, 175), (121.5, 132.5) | 0.68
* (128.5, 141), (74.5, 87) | 1.49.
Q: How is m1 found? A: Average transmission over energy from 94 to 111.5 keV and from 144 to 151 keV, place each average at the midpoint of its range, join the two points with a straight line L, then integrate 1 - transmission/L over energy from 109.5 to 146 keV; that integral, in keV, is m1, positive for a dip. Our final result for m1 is -4.97 keV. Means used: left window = 6.53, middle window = 8.24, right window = 7.82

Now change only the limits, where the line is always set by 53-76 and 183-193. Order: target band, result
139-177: 0.7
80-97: 4.6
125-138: -3.2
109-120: -1.2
